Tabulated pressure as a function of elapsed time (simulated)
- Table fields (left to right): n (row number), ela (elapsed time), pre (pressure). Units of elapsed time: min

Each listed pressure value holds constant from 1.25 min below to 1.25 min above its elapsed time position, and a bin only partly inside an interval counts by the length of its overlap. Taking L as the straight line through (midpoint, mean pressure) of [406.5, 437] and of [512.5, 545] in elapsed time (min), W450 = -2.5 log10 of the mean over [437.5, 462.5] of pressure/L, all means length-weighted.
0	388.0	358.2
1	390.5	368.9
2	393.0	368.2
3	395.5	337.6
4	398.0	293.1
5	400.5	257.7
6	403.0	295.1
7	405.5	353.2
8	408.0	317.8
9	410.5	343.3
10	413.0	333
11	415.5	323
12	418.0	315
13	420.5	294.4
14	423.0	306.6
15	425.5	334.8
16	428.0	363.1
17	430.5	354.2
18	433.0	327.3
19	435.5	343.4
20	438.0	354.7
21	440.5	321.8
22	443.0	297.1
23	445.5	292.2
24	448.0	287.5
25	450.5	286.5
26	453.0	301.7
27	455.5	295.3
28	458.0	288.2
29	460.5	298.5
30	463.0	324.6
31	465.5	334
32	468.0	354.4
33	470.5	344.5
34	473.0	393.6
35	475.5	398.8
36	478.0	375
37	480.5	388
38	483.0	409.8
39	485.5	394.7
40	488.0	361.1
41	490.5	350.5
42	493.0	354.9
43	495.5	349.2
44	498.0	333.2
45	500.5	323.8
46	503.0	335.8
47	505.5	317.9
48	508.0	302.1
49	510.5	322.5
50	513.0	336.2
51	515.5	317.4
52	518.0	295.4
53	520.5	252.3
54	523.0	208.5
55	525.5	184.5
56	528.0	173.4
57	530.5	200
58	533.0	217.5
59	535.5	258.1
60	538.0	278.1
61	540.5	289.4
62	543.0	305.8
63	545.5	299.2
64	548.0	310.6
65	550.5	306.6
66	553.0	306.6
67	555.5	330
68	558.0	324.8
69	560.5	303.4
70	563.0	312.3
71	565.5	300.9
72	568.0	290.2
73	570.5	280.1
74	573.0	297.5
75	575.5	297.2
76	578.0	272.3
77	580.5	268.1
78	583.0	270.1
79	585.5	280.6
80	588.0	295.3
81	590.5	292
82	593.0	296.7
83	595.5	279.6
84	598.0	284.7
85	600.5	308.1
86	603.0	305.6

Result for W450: 0.03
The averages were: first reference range 330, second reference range 254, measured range 301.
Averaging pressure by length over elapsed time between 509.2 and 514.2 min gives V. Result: 329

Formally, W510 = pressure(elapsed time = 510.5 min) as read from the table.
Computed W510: 322.5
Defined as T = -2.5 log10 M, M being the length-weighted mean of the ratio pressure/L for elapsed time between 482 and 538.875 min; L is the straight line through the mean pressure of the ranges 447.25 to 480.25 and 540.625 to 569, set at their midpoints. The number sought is 0.08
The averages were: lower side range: 332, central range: 299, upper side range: 308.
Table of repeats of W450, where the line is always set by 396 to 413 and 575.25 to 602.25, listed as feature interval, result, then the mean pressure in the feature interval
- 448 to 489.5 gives -0.140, 345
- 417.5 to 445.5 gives -0.062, 327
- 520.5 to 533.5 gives 0.417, 201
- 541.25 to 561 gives -0.070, 311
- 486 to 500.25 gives -0.169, 350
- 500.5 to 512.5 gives -0.081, 321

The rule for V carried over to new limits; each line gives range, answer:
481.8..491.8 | 379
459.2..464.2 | 311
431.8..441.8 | 337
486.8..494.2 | 355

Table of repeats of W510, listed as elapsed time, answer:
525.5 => 184.5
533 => 217.5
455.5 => 295.3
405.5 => 353.2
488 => 361.1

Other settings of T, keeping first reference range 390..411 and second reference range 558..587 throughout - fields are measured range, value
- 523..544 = 0.253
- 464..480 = -0.184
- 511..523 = 0.033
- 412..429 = -0.012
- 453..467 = 0.013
